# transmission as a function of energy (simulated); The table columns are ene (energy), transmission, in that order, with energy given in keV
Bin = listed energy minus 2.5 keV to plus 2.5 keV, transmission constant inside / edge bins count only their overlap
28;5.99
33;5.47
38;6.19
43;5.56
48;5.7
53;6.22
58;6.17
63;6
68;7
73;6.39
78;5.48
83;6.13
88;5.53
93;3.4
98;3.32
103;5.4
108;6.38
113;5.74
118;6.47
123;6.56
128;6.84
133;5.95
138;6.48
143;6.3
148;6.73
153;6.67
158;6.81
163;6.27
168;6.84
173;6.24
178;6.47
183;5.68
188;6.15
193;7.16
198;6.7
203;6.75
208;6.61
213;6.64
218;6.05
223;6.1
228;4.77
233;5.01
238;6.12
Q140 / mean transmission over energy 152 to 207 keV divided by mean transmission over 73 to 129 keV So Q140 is 1.17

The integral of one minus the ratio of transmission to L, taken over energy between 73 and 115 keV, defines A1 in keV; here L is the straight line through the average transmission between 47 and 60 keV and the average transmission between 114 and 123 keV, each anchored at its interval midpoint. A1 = 6.8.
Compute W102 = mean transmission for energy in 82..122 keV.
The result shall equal 5.31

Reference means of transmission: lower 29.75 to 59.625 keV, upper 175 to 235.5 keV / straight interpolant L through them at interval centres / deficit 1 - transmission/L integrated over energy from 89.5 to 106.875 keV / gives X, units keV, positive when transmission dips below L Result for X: 4.85 keV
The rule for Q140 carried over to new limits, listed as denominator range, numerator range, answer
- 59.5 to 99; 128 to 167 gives 1.18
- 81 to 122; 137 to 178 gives 1.23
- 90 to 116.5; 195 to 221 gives 1.33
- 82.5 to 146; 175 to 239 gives 1.08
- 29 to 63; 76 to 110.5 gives 0.86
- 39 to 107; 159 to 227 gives 1.15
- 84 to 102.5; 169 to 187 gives 1.41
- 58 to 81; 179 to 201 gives 1.04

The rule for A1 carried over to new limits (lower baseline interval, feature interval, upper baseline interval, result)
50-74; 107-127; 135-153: 0.41 keV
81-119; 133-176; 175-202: -3.80 keV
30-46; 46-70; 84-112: -3.27 keV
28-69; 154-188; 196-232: -1.40 keV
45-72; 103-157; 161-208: -0.07 keV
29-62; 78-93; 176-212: 1.71 keV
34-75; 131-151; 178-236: -0.77 keV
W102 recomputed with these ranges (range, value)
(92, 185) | 6.07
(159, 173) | 6.53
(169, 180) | 6.42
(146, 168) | 6.64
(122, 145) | 6.42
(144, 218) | 6.53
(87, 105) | 4.29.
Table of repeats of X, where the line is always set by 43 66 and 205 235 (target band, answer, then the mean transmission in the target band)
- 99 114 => 0.91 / 5.6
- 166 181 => -1.41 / 6.48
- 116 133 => -1.65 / 6.53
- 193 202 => -1.42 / 6.84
